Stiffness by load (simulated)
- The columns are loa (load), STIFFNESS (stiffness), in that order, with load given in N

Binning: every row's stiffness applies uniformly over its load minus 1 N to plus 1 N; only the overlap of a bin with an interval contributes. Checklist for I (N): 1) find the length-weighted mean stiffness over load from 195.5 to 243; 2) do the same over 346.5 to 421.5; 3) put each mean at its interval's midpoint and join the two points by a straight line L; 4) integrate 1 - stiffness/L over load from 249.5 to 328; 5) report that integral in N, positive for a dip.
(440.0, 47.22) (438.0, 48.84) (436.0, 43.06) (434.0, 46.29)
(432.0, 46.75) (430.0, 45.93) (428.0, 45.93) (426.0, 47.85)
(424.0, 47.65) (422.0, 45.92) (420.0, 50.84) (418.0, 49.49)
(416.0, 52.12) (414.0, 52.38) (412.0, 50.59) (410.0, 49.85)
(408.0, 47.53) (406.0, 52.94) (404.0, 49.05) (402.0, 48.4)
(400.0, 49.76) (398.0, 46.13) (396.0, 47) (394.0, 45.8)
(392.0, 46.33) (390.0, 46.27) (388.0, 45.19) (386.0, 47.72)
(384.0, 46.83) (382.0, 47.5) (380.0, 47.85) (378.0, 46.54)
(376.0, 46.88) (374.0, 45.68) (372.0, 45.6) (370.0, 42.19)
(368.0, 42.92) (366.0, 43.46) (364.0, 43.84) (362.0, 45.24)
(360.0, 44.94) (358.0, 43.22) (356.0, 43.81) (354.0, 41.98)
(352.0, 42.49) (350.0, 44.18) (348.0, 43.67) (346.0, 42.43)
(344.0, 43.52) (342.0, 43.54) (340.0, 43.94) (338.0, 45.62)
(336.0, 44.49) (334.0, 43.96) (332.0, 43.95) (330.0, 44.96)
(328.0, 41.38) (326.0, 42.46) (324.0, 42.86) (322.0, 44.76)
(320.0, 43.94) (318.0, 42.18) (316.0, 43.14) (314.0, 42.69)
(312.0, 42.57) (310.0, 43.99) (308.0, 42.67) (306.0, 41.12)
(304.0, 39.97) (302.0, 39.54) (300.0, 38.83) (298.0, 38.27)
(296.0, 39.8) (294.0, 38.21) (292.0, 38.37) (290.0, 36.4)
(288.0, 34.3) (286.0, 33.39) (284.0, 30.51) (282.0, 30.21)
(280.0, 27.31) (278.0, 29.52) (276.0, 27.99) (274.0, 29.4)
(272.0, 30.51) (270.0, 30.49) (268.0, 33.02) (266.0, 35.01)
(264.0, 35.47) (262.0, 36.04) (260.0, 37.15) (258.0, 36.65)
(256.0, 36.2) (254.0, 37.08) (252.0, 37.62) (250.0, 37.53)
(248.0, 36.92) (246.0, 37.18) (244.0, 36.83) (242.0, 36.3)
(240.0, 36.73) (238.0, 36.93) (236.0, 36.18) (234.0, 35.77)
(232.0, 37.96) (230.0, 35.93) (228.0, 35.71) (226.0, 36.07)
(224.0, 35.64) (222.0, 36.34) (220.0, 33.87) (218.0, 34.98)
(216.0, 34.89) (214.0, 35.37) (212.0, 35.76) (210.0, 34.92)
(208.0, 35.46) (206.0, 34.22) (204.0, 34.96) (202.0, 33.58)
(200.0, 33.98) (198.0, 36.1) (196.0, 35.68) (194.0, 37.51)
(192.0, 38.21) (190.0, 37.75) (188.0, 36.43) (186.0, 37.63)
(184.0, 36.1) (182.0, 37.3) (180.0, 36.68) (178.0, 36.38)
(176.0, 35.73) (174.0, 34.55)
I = 6.1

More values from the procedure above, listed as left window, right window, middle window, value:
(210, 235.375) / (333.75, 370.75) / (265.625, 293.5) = 5.2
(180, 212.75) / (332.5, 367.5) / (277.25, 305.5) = 3.7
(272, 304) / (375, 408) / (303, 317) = -2.0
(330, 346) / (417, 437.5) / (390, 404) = -0.4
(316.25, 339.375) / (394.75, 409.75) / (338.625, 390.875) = 1.7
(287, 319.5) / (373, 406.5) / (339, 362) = 0.3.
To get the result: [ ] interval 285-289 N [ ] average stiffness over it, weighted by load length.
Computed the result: 33.8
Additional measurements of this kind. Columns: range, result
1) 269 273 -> 30.5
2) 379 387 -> 47.5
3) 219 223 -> 35.1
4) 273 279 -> 29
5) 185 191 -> 37.3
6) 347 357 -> 43.2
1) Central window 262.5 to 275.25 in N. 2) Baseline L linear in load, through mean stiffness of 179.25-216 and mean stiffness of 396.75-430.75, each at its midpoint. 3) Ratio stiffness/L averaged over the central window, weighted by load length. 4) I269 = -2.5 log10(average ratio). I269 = 0.24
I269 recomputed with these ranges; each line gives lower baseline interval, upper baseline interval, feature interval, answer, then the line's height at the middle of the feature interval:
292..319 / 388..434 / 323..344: -0.02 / 42.9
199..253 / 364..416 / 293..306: 0.05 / 41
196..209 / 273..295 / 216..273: -0.07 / 33.5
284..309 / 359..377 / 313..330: -0.07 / 40.3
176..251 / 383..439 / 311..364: 0.00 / 43.5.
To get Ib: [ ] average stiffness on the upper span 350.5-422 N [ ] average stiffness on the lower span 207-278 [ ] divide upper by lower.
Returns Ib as 1.3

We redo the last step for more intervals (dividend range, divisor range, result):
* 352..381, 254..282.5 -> 1.36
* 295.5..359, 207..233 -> 1.20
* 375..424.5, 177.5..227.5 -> 1.35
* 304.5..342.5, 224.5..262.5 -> 1.18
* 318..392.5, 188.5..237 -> 1.24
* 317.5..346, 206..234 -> 1.23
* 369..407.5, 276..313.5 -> 1.28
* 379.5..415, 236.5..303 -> 1.38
